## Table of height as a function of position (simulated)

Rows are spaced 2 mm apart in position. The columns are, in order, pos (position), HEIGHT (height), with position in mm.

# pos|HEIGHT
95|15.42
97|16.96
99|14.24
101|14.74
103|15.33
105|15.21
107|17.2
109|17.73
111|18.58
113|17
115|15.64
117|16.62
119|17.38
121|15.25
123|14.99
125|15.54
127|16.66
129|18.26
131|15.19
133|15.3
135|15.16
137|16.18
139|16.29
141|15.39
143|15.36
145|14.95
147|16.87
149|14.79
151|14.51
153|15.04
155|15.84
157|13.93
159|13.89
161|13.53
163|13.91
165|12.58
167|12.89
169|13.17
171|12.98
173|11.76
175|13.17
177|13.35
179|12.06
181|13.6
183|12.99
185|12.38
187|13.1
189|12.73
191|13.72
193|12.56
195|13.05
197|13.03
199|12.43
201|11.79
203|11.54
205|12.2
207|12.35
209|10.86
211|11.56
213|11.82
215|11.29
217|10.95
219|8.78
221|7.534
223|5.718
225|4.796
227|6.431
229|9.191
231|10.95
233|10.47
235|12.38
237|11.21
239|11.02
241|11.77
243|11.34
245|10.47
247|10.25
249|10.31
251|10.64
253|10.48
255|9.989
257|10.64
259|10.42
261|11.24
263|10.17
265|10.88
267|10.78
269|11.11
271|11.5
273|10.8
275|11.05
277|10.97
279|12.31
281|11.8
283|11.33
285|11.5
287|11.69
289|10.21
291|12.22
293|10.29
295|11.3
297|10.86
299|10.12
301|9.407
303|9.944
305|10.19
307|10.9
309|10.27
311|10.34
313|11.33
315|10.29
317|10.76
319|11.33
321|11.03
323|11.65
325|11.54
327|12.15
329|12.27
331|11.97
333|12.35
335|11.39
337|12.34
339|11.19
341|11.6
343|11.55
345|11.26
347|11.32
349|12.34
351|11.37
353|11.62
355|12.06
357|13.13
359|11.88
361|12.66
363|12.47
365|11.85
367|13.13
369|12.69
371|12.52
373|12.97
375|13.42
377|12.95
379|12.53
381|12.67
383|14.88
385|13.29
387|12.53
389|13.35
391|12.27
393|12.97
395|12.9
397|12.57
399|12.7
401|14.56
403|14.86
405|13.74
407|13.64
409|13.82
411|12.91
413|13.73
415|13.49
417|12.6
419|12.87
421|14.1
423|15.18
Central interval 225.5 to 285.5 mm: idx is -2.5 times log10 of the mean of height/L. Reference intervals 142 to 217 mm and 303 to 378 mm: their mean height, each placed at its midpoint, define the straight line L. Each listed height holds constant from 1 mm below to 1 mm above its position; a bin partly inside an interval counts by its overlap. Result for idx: 0.17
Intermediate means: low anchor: 13.1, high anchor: 11.8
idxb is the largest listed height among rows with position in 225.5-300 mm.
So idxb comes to 12.38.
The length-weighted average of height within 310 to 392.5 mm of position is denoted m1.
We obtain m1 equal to 12.1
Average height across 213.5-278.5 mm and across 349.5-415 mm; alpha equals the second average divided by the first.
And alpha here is 1.27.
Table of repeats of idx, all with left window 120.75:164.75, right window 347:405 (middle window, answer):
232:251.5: 0.28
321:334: 0.12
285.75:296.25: 0.22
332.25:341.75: 0.13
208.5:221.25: 0.35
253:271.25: 0.29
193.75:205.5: 0.19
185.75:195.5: 0.14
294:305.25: 0.30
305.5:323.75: 0.23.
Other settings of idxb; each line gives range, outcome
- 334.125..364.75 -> 13.13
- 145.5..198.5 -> 16.87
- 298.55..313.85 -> 11.33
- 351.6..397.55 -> 14.88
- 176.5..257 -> 13.72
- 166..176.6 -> 13.17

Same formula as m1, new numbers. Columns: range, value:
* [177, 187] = 12.9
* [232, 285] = 11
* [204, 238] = 9.91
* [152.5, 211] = 12.9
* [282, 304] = 10.8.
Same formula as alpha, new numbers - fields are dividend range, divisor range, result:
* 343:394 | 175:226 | 1.09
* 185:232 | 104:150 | 0.67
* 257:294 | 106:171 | 0.72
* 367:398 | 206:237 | 1.33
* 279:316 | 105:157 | 0.68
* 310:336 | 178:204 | 0.90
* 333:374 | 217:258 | 1.24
